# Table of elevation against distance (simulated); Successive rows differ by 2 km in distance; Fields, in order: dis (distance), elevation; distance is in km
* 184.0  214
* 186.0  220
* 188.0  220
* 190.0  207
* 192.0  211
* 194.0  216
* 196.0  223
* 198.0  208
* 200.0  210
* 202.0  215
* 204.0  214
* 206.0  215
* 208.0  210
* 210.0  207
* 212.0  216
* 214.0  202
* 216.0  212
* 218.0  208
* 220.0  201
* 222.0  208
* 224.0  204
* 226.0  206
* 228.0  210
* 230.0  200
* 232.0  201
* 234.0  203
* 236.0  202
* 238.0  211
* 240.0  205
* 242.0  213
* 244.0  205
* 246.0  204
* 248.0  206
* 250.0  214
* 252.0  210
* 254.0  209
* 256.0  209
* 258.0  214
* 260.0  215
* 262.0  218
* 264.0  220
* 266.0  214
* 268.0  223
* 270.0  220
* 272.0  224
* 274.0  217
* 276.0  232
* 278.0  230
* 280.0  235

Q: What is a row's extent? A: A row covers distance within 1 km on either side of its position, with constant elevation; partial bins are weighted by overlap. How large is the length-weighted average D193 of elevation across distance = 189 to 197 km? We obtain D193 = 214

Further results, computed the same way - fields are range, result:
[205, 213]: 212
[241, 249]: 207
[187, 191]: 214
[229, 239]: 203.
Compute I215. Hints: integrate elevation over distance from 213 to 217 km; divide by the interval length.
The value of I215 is 207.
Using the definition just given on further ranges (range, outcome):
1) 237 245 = 208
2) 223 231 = 205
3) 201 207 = 215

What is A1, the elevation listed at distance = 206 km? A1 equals 215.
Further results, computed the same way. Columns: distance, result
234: 203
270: 220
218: 208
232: 201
